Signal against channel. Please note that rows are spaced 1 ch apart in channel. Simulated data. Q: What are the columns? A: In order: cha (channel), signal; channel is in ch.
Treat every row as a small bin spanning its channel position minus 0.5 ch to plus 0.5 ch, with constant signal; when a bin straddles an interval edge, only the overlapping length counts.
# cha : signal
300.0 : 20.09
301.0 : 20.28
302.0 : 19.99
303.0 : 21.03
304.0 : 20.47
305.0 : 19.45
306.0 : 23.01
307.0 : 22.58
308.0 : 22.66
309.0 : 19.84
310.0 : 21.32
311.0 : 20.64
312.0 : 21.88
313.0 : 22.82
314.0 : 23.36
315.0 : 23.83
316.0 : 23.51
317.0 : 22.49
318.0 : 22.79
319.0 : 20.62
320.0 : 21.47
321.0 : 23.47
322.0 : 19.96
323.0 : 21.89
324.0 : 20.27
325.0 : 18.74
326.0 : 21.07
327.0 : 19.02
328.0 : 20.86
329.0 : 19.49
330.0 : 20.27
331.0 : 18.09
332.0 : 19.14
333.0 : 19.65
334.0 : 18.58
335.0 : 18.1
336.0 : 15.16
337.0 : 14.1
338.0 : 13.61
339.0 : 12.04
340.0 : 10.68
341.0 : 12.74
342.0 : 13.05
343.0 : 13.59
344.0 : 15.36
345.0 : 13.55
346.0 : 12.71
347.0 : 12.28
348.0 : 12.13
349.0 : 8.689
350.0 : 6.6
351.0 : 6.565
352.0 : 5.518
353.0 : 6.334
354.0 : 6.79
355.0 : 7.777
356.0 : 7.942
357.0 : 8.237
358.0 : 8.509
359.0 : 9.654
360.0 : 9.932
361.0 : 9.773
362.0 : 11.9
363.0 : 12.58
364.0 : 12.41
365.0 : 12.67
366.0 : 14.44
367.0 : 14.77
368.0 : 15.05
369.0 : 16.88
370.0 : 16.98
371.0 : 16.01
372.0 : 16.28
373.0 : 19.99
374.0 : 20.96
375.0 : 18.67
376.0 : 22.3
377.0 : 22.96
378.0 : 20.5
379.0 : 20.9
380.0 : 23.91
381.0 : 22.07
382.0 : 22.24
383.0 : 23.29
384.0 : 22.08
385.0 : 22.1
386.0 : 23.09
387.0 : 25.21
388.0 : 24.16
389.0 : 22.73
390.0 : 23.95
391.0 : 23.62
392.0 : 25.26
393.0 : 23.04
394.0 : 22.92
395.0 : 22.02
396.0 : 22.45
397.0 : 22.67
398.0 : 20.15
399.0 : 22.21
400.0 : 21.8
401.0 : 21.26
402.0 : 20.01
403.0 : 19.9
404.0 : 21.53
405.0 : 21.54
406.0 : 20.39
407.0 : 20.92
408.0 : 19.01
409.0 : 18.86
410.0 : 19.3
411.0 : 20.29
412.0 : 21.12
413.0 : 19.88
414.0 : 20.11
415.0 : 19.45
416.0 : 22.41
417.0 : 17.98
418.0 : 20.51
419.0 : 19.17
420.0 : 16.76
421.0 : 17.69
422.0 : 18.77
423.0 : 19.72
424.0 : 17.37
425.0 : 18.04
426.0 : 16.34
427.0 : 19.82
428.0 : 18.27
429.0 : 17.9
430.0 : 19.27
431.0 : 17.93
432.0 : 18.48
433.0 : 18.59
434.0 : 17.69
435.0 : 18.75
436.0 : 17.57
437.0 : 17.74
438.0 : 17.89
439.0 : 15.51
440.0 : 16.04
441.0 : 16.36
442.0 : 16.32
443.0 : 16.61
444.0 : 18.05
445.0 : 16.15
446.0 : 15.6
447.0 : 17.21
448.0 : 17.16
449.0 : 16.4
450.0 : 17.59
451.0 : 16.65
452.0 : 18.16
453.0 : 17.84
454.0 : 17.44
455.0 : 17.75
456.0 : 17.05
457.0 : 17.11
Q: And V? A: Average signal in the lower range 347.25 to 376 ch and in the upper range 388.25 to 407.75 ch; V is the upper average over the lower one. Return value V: 1.8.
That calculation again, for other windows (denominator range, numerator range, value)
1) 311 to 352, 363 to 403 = 1.19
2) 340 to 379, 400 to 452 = 1.42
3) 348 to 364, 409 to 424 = 2.23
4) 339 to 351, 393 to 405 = 1.84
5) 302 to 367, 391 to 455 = 1.18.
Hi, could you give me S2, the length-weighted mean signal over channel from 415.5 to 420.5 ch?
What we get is 19.4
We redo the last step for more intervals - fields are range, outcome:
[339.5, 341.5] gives 11.7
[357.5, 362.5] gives 9.95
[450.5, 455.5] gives 17.6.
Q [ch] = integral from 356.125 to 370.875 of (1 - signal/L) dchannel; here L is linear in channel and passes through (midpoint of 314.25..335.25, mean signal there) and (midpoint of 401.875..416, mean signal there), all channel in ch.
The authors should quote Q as 5.83 ch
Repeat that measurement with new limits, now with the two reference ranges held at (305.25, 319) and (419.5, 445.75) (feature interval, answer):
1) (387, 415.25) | -4.0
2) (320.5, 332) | 0.8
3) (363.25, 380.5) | 1.8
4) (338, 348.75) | 4.2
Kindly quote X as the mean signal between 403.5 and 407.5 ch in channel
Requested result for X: 21.1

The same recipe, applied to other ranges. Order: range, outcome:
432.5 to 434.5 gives 18.1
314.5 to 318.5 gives 23.2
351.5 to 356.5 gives 6.87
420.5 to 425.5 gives 18.3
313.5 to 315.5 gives 23.6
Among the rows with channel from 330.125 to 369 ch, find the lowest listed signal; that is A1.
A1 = 5.518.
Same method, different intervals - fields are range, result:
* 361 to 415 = 9.773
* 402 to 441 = 15.51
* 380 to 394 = 22.07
